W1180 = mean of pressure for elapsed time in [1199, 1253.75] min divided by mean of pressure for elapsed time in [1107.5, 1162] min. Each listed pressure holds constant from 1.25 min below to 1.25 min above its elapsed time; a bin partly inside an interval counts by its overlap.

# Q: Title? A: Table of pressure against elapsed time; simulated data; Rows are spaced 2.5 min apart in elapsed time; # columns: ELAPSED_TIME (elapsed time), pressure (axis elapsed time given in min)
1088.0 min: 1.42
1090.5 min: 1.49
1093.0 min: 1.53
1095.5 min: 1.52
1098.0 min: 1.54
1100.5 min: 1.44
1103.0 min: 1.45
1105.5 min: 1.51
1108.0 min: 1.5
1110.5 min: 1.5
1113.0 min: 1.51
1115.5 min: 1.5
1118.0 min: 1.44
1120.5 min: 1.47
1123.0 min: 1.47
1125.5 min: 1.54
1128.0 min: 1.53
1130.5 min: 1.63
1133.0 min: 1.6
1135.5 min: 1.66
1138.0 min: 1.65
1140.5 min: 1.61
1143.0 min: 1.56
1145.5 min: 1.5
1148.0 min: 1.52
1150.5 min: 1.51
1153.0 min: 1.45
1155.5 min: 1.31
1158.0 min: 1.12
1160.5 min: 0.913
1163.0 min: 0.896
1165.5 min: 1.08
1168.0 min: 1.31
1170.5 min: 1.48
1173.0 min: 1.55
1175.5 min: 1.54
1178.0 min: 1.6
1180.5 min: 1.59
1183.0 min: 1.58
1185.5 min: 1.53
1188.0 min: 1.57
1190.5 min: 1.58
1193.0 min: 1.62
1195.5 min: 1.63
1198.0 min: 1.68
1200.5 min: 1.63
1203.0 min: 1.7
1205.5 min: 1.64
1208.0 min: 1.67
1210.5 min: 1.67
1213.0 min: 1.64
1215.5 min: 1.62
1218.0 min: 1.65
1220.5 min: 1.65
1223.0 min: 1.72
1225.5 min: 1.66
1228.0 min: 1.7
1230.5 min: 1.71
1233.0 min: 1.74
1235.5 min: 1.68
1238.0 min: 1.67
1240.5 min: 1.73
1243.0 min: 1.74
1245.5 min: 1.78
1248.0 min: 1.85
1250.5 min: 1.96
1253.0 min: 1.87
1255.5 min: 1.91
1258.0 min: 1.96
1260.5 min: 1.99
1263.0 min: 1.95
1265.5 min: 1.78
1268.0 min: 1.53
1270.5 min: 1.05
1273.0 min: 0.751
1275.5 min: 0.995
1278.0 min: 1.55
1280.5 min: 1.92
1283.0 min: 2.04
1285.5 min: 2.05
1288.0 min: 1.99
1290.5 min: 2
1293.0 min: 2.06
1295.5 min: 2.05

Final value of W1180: 1.16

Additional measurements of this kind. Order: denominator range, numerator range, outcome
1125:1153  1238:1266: 1.18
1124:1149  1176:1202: 1.01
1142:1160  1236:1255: 1.28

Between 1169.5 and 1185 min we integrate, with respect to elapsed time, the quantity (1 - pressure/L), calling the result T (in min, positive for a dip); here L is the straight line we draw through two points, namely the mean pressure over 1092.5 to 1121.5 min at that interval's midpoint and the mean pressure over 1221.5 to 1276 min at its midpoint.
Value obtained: 0.27 min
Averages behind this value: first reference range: 1.49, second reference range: 1.68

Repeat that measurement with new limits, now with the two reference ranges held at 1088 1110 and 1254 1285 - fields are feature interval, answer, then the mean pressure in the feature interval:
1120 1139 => -0.7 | 1.57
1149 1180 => 4.5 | 1.32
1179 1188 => 0.0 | 1.57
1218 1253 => -3.0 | 1.74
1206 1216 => -0.4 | 1.65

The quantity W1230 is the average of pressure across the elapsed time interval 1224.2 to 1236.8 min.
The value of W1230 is 1.7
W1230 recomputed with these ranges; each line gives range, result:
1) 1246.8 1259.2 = 1.91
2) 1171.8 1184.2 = 1.57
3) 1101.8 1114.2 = 1.49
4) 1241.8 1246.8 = 1.76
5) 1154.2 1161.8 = 1.12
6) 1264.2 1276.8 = 1.23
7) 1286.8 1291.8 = 2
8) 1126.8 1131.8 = 1.58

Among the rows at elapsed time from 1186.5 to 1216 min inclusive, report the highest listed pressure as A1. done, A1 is 1.7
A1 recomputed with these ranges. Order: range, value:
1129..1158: 1.66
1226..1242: 1.74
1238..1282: 1.99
